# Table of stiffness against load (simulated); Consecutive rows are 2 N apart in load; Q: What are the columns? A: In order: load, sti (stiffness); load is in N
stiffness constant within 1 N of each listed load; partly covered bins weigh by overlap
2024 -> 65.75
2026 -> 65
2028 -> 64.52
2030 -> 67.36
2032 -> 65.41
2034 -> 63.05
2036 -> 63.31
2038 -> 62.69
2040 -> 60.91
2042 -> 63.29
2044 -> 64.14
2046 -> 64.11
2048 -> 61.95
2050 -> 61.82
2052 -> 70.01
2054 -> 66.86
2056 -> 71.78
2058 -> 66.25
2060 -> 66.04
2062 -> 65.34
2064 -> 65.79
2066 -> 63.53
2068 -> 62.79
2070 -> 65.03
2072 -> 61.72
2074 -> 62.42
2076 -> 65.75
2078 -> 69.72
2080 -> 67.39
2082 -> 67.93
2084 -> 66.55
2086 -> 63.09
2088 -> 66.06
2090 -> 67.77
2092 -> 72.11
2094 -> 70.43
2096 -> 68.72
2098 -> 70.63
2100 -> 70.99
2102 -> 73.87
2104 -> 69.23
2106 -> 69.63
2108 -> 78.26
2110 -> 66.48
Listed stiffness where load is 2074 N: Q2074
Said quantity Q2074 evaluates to 62.42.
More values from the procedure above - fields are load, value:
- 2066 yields 63.53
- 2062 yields 65.34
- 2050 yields 61.82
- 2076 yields 65.75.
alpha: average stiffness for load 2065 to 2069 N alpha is 63.2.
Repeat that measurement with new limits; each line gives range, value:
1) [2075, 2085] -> 67.5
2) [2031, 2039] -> 63.6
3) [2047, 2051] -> 61.9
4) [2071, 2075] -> 62.1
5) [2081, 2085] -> 67.2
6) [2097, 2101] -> 70.8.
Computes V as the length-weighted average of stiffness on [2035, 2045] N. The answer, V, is 62.9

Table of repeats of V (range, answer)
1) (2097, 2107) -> 70.9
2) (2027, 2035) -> 65.1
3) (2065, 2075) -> 63.1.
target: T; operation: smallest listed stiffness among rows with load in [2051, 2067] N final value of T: 63.53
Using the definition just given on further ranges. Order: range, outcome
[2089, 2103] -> 67.77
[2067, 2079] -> 61.72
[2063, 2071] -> 62.79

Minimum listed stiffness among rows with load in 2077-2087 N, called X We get 63.09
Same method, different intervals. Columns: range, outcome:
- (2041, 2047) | 63.29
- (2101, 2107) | 69.23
